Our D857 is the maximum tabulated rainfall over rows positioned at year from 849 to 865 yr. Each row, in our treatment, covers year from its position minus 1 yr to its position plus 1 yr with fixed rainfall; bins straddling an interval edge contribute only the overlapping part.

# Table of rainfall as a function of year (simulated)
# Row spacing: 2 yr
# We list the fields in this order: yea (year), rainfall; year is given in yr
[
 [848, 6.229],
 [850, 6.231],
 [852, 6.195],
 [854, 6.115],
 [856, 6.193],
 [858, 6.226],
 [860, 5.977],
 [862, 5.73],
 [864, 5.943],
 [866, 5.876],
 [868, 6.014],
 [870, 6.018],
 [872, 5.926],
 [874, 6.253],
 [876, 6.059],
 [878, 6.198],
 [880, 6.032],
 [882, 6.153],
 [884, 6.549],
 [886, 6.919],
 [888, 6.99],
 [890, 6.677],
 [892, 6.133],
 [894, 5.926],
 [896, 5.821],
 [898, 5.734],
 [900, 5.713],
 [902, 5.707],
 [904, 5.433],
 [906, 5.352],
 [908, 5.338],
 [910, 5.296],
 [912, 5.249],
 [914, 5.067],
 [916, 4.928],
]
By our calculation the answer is 6.231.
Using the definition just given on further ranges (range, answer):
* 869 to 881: 6.253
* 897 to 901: 5.734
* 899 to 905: 5.713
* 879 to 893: 6.99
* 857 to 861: 6.226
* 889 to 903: 6.677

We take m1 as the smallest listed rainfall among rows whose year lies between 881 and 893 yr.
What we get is 6.133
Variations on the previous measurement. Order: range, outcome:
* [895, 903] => 5.707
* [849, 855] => 6.115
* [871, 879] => 5.926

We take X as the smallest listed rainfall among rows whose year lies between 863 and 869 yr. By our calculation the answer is 5.876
